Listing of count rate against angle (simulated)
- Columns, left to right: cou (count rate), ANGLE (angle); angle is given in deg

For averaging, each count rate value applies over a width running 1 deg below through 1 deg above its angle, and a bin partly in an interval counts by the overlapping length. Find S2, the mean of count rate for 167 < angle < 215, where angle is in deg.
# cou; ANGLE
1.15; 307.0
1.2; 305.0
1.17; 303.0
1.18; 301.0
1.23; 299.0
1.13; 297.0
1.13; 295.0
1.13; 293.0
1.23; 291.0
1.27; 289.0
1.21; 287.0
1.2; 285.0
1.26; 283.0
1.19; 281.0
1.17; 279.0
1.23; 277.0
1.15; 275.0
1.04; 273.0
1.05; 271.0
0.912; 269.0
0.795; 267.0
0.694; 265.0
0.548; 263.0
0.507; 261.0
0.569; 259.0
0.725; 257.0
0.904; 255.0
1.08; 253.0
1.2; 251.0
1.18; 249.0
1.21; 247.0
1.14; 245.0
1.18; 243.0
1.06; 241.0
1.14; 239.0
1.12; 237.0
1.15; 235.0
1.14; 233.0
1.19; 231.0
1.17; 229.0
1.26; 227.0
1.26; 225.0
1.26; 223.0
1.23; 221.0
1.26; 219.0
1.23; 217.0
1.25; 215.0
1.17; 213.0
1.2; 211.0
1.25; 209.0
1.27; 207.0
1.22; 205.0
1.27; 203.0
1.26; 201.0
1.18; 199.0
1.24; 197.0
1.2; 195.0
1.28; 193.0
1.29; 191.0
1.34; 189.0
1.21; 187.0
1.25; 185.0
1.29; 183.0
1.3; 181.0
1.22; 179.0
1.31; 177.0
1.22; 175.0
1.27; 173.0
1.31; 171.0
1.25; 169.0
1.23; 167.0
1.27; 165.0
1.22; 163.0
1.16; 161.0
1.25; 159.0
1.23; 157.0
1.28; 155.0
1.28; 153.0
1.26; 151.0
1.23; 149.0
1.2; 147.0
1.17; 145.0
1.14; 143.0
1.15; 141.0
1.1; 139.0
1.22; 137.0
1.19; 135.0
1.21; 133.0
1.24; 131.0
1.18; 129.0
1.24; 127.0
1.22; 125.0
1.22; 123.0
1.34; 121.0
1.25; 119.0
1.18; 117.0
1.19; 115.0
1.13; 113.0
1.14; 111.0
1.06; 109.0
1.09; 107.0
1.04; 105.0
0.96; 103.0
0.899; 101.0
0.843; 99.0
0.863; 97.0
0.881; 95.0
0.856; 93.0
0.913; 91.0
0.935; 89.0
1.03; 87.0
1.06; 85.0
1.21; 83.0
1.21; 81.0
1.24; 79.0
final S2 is 1.25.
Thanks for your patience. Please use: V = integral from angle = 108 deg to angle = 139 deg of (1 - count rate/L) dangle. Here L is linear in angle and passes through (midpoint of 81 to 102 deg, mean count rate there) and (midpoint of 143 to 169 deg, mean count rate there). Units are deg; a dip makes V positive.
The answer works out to -2.9 deg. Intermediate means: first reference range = 0.961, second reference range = 1.23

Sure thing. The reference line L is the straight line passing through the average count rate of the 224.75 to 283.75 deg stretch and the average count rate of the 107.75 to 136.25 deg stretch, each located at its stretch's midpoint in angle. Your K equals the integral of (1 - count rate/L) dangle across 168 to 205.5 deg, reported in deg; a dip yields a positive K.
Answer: -4.67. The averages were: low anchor 1.2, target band 1.26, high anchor 1.04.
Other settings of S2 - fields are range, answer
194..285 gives 1.11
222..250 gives 1.18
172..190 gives 1.27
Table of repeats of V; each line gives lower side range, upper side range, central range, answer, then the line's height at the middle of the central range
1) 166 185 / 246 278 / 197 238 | -4.42 deg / 1.1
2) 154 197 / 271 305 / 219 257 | 1.97 deg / 1.21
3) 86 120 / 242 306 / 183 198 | -3.24 deg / 1.04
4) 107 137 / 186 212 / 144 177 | -0.54 deg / 1.22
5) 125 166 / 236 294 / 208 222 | -1.47 deg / 1.11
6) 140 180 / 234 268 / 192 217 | -3.13 deg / 1.1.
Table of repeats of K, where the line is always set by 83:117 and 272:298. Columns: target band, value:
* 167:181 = -2.5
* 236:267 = 5.4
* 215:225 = -1.1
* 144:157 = -2.3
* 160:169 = -1.3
